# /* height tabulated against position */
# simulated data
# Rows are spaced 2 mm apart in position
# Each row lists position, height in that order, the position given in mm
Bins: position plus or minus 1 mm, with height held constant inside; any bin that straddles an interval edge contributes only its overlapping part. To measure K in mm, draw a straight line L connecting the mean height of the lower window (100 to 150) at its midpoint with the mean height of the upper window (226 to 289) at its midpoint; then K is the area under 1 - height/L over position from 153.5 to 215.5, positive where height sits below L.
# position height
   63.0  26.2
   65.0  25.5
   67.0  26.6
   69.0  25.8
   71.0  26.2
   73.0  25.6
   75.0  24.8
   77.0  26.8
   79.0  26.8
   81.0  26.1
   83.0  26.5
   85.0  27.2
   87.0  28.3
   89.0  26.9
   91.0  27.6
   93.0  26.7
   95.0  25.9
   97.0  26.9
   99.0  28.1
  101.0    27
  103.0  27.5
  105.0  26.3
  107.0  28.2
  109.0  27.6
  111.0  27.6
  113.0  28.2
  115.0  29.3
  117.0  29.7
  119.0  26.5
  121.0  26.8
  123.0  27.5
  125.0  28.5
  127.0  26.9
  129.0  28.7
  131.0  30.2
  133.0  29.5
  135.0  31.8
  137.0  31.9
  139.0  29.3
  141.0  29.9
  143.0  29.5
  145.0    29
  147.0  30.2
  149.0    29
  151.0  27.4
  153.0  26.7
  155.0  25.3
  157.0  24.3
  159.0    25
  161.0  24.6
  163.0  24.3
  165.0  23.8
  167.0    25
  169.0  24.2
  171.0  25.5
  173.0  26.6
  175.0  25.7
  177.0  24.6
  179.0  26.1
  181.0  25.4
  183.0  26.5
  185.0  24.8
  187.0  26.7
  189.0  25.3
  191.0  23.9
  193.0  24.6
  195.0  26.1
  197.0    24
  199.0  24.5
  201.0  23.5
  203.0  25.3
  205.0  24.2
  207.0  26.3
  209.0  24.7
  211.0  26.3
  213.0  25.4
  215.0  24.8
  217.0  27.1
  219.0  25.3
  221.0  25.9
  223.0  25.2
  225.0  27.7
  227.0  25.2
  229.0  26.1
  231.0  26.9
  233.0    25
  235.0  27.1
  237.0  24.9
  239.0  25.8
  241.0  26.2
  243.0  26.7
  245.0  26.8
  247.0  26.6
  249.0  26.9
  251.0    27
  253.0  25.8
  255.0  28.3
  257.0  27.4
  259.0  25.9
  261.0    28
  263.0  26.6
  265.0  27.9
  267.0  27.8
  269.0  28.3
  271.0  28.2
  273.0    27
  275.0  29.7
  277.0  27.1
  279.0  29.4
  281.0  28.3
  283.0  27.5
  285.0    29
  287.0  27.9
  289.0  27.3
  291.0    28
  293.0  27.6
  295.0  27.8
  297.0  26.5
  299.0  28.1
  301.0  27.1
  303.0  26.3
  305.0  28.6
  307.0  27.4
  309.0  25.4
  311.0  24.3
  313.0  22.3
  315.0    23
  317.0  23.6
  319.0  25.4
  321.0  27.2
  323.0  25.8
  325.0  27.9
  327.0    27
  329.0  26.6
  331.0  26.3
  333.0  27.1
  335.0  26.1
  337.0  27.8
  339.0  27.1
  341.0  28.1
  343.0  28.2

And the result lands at 6.4 mm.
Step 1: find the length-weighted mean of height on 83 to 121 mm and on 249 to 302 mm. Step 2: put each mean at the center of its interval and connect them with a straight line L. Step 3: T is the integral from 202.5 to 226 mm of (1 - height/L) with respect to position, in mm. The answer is 1.62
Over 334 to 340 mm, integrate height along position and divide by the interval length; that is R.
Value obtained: 27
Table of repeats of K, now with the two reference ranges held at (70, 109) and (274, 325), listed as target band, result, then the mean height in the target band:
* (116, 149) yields -2.8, 29.1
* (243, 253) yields 0.0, 26.7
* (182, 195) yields 0.7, 25.4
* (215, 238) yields 0.7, 26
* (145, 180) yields 1.3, 25.9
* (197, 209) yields 1.0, 24.7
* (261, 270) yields -0.3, 27.7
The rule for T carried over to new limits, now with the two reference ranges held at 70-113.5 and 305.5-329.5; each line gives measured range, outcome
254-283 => -2.2 mm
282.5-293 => -0.9 mm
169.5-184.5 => 0.4 mm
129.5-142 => -1.7 mm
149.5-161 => 0.3 mm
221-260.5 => -0.6 mm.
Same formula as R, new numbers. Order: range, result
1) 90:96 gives 26.7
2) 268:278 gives 28.1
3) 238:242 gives 26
